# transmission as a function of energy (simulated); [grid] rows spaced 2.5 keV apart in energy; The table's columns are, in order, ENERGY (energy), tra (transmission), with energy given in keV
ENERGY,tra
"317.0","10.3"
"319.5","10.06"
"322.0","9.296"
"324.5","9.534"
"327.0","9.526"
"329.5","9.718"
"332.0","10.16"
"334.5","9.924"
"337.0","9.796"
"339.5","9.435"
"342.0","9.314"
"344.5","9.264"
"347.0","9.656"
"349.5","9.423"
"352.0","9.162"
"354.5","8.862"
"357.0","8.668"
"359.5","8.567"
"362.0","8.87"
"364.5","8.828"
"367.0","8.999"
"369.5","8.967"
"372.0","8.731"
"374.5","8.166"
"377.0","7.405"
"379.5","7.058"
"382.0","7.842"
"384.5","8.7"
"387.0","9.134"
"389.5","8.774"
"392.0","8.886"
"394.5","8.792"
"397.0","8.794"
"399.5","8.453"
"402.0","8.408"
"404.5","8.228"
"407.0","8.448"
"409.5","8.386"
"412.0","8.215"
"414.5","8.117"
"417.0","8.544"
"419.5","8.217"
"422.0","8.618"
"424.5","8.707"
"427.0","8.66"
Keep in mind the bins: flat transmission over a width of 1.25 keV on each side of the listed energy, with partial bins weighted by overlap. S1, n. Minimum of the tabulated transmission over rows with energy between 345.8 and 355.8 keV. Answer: 8.862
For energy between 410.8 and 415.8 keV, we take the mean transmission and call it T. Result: 8.17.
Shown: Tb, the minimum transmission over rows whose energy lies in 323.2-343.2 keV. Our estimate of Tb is 9.314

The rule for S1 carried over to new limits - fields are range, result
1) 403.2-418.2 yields 8.117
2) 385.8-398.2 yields 8.774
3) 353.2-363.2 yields 8.567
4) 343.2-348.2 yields 9.264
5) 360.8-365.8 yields 8.828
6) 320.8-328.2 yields 9.296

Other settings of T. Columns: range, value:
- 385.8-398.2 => 8.88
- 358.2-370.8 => 8.85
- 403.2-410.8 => 8.35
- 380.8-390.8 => 8.62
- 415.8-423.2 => 8.46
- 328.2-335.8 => 9.93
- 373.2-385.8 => 7.84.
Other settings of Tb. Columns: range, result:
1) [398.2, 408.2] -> 8.228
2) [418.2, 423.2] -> 8.217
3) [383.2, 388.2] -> 8.7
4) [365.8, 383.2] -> 7.058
